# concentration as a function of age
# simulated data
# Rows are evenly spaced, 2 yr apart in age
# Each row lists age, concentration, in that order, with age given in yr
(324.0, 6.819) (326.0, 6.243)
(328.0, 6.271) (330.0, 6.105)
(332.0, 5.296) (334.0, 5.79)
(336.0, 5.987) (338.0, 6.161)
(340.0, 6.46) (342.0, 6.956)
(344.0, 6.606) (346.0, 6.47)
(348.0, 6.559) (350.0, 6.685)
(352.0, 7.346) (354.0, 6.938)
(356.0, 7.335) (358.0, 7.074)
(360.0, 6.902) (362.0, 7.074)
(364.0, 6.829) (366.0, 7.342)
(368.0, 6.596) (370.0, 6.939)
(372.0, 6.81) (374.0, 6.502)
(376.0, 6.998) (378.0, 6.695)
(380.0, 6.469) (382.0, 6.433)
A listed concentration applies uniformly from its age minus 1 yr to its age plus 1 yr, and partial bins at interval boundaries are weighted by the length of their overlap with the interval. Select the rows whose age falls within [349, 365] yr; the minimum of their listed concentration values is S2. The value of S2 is 6.685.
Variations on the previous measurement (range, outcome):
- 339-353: 6.46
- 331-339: 5.296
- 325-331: 6.105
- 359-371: 6.596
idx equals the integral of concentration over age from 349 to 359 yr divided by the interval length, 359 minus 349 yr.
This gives 7.08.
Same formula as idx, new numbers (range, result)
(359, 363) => 6.99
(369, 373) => 6.87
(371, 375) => 6.66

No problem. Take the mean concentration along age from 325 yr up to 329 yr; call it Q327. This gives 6.26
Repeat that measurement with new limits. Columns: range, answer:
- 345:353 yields 6.76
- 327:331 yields 6.19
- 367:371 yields 6.77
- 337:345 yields 6.55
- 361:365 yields 6.95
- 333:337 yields 5.89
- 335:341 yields 6.2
